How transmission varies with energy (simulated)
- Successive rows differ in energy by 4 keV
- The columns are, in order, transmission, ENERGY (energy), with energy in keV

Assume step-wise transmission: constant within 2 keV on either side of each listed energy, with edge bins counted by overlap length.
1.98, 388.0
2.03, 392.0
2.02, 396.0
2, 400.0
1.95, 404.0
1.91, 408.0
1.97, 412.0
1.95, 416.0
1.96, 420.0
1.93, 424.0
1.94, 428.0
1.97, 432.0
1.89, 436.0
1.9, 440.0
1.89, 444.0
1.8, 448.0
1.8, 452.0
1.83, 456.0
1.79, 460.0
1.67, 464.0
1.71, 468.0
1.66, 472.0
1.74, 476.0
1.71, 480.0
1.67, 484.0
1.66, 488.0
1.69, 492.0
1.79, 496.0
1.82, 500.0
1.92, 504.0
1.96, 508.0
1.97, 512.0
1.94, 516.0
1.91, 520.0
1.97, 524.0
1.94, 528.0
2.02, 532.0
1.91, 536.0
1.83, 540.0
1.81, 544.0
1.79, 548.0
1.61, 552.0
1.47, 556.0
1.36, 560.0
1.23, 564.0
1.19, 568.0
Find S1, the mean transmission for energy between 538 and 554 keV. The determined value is 1.76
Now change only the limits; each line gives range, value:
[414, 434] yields 1.95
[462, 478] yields 1.7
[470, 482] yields 1.7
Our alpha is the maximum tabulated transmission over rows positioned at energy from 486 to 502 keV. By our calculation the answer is 1.82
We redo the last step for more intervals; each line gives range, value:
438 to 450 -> 1.9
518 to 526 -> 1.97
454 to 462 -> 1.83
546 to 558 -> 1.79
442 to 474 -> 1.89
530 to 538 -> 2.02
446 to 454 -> 1.8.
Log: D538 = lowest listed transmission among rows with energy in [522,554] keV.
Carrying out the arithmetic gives 1.61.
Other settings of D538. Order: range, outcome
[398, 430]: 1.91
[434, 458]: 1.8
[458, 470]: 1.67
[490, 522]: 1.69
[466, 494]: 1.66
